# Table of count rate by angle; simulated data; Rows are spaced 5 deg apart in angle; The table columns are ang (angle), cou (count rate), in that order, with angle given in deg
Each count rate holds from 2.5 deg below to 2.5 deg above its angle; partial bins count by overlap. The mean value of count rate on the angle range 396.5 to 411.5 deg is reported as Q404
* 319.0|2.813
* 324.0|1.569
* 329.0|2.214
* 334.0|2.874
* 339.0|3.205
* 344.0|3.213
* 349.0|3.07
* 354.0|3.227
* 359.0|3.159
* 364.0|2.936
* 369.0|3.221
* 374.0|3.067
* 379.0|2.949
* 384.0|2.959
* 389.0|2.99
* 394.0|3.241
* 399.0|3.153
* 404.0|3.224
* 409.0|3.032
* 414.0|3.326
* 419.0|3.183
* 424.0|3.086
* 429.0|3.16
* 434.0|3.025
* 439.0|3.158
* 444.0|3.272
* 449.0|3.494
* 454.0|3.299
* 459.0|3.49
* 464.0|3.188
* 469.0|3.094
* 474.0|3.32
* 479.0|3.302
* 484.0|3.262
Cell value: 3.14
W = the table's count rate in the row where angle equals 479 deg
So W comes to 3.302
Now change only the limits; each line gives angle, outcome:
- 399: 3.153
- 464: 3.188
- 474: 3.32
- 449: 3.494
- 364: 2.936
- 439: 3.158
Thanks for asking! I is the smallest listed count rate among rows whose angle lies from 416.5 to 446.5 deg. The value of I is 3.025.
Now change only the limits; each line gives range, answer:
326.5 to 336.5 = 2.214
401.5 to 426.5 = 3.032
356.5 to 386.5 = 2.936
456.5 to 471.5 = 3.094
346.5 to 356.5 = 3.07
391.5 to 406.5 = 3.153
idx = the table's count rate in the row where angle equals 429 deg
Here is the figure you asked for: 3.16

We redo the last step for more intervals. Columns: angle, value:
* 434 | 3.025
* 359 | 3.159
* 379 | 2.949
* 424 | 3.086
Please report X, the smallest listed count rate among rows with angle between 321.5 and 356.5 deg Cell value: 1.569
